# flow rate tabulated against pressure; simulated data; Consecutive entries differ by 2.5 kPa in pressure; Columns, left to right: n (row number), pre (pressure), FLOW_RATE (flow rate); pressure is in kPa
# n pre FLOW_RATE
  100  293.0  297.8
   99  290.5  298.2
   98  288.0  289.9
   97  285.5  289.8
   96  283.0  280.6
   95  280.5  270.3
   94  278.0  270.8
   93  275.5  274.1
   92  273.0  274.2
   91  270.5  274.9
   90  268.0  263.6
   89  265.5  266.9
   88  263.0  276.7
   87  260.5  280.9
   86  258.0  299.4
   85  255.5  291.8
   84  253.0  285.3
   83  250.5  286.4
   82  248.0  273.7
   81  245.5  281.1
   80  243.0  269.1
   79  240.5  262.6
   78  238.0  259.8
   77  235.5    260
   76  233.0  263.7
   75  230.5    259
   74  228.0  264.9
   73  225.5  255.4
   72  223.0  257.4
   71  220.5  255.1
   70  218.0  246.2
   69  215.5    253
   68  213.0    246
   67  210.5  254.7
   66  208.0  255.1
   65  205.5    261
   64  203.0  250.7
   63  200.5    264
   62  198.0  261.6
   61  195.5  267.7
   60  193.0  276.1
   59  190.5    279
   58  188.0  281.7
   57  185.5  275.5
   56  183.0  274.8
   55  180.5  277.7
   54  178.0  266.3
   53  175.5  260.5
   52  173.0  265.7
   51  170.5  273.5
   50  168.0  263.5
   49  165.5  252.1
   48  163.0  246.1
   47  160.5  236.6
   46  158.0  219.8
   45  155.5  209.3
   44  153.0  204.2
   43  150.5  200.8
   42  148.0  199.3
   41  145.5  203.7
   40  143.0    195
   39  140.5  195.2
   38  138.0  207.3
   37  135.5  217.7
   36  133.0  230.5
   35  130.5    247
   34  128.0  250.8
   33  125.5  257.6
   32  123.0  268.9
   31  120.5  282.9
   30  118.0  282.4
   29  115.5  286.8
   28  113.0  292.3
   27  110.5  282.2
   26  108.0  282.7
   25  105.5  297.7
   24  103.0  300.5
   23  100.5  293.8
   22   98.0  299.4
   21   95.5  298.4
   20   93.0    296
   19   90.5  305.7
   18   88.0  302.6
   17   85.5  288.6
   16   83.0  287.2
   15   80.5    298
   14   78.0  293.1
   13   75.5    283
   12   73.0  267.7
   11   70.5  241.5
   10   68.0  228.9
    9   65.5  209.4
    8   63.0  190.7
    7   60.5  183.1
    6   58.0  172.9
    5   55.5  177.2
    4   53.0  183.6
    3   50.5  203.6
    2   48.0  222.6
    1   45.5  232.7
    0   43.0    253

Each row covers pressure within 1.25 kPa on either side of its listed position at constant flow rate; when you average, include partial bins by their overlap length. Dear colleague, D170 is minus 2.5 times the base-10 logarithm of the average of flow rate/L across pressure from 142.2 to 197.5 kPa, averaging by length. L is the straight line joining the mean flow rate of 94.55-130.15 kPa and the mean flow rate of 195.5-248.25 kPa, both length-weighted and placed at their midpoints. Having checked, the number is 0.10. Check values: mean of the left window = 283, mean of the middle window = 247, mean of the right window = 260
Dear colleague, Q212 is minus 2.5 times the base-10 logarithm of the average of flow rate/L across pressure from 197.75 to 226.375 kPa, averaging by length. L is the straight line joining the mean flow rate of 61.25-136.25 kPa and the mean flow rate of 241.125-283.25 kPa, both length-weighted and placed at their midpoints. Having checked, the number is 0.09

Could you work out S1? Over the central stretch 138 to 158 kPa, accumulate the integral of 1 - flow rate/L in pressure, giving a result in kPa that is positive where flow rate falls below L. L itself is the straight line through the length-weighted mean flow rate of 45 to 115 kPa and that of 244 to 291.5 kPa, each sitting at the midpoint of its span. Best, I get 4.8 kPa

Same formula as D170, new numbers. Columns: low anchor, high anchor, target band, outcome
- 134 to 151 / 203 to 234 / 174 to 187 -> -0.18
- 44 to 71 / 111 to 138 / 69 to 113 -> -0.24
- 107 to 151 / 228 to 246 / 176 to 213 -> -0.04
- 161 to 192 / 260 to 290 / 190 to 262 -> 0.02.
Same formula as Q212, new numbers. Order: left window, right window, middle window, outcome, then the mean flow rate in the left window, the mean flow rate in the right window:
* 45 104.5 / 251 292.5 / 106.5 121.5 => -0.11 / 253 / 281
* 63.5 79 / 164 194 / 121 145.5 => 0.14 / 250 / 270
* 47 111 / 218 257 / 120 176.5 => 0.12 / 257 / 268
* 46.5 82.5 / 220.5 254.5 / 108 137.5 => -0.10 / 227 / 267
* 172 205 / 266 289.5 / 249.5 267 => -0.03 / 269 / 276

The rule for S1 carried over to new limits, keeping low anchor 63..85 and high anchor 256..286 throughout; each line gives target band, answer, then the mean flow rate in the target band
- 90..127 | -3.5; 288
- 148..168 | 3.2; 225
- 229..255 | 0.4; 271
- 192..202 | 0.1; 267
